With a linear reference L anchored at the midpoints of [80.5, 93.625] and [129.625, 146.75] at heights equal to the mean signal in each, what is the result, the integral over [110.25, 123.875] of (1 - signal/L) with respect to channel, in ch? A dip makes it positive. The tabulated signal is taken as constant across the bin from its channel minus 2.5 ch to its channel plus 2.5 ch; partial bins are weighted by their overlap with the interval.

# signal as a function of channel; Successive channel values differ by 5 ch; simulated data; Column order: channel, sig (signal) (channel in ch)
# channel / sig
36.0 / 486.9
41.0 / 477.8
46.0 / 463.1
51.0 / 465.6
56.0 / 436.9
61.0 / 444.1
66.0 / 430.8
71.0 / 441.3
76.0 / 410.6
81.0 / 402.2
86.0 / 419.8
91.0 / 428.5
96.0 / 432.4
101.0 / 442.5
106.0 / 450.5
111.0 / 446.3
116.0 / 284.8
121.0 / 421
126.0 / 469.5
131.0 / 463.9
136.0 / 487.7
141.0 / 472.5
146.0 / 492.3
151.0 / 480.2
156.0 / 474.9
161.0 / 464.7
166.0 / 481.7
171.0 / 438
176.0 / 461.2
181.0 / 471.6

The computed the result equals 2.3 ch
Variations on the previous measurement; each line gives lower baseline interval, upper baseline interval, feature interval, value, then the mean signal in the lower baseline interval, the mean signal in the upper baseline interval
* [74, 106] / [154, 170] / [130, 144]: -0.7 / 425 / 470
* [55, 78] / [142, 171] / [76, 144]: 3.2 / 433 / 475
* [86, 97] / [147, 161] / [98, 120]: 1.7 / 428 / 477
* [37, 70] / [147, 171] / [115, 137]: 1.7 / 454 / 473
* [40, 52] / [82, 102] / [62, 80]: 0.8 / 468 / 428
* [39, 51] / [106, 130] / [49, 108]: 1.3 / 469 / 414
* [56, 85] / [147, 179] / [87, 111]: 0.1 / 426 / 468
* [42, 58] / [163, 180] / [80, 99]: 1.5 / 458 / 461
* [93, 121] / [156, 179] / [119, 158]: -2.8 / 412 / 463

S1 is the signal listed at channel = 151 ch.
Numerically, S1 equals 480.2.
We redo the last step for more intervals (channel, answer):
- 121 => 421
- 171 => 438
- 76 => 410.6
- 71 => 441.3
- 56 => 436.9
